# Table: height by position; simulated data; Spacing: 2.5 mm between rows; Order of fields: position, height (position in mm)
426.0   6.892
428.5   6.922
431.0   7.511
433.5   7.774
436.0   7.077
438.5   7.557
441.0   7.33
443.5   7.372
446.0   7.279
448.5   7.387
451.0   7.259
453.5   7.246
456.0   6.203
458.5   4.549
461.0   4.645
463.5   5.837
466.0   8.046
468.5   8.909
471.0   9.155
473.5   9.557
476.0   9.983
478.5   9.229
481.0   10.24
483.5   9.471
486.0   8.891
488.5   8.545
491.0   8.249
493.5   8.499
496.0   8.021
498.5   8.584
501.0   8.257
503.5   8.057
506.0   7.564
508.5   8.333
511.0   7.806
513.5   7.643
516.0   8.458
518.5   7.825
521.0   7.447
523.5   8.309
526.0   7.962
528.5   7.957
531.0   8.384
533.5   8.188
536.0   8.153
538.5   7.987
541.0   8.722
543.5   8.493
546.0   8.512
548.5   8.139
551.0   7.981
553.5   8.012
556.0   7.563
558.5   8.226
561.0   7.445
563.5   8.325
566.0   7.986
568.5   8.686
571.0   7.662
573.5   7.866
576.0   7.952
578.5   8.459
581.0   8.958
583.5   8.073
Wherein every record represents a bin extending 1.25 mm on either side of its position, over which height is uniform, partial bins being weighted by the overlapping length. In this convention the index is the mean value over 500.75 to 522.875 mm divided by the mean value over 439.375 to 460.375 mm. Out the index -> 1.17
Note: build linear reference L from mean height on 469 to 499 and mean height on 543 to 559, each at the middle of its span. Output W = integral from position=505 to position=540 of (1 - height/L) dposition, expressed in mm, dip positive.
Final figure 2.03 mm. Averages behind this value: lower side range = 9.04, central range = 8.01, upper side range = 8.11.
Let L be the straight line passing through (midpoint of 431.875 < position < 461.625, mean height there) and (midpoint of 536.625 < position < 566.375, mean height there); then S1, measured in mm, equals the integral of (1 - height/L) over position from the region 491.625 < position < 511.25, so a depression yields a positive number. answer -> -1.7 mm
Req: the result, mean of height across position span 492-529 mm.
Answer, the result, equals 8.05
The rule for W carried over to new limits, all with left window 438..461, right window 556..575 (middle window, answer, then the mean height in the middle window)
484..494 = -2.0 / 8.62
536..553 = -1.1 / 8.28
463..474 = -2.2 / 8.38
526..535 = -0.6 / 8.15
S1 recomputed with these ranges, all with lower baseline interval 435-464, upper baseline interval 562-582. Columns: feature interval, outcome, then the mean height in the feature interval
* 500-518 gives -1.4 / 8.01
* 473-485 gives -4.5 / 9.69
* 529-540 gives -0.6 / 8.18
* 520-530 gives -0.4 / 7.94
